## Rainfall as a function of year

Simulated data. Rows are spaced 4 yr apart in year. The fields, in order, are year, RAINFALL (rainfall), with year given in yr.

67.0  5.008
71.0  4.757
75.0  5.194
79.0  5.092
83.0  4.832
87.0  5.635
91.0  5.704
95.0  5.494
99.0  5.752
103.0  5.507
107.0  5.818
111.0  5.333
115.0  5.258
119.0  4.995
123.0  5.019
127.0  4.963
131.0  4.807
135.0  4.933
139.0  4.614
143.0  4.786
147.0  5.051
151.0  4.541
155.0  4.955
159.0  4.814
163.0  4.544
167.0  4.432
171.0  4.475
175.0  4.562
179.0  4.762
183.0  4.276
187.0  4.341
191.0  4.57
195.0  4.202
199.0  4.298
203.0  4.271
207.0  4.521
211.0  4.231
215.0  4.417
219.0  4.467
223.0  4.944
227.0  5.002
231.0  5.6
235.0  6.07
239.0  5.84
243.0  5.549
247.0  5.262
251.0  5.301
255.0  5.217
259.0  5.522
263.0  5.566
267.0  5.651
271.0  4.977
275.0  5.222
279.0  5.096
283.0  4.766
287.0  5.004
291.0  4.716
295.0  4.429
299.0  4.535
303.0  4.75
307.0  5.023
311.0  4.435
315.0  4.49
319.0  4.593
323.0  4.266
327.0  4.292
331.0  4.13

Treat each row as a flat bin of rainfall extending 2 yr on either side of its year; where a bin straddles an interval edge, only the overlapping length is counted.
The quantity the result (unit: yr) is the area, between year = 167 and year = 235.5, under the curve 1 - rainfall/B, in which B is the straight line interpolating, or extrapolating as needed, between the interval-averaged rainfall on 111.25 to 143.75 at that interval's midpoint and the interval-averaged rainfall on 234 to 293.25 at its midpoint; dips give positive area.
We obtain 7.1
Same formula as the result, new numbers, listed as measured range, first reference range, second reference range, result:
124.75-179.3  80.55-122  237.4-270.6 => 7.04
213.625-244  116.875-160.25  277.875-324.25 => -3.10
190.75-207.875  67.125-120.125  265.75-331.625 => 2.31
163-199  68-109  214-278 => 5.94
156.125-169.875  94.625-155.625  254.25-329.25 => 1.20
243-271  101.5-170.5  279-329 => -4.04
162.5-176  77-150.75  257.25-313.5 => 1.64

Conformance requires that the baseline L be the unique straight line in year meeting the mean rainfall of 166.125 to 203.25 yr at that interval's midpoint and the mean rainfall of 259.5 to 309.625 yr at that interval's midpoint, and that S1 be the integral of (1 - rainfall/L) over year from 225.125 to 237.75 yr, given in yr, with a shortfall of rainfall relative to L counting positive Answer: -2.4 yr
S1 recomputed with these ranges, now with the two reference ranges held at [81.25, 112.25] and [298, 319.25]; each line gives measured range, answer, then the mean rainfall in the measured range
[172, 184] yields 1.47 yr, 4.55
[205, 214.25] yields 1.23 yr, 4.38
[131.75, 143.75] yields 1.28 yr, 4.78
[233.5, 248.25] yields -2.28 yr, 5.69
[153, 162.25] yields 0.75 yr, 4.84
